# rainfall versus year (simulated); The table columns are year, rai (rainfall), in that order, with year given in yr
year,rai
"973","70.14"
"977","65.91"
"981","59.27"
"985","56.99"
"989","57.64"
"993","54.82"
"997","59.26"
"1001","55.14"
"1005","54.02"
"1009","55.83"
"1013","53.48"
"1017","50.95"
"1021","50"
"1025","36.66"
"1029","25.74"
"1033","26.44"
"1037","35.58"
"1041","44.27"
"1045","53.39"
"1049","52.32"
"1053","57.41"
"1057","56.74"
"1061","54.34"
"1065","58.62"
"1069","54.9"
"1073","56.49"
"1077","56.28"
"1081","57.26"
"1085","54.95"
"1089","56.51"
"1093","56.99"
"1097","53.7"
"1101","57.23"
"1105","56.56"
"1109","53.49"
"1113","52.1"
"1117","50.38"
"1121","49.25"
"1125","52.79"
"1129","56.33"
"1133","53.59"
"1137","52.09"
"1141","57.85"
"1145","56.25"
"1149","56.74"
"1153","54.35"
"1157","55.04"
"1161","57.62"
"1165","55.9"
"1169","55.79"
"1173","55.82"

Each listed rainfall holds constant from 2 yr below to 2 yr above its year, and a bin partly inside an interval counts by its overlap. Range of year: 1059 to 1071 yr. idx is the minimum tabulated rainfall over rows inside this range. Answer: 54.34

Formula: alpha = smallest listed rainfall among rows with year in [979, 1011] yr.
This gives 54.02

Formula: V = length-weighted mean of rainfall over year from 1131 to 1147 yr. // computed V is 54.9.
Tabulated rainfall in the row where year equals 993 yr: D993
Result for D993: 54.82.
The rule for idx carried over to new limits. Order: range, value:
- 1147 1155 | 54.35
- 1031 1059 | 26.44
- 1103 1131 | 49.25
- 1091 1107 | 53.7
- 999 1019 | 50.95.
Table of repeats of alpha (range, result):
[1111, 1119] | 50.38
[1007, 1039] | 25.74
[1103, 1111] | 53.49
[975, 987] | 56.99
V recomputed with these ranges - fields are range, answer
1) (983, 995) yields 56.5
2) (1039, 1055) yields 51.8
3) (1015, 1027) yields 45.9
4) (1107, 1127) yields 51.6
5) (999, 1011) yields 55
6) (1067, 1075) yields 55.7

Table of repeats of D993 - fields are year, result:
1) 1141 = 57.85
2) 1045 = 53.39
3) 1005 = 54.02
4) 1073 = 56.49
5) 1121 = 49.25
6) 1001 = 55.14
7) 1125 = 52.79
